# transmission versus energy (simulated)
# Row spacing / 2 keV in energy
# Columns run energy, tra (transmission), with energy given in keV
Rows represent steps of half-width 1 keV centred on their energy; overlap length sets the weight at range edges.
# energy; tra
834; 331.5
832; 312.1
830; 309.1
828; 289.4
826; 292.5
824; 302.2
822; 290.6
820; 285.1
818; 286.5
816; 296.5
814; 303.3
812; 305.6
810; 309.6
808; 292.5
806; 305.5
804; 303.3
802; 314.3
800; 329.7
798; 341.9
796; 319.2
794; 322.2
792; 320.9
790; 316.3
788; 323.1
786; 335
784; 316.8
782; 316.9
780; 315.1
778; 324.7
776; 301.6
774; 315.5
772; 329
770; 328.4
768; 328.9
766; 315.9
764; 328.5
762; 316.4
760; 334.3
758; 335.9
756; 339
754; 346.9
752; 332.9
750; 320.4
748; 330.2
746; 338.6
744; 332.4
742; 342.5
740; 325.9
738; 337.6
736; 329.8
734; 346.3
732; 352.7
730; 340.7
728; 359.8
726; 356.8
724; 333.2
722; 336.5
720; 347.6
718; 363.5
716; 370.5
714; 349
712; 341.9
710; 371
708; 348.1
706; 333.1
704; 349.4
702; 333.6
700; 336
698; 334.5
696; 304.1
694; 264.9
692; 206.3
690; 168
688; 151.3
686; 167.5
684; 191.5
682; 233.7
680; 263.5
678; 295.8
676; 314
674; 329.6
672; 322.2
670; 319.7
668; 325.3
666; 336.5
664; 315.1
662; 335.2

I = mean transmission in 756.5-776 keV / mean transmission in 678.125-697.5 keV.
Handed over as 1.5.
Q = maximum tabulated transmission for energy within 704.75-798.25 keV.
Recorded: 371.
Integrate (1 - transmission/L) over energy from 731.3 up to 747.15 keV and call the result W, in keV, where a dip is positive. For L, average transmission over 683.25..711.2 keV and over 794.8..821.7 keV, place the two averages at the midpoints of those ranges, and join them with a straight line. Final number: -2.7 keV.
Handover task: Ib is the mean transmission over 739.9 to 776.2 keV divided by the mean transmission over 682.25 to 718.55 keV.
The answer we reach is 1.13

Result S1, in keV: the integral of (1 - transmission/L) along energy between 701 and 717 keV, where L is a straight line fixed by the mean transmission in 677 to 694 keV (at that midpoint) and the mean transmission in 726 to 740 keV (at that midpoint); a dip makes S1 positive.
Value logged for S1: -4.2 keV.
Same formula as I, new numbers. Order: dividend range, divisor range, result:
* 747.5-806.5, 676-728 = 1.08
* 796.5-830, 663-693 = 1.16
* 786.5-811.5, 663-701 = 1.16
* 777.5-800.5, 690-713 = 1.03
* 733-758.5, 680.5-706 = 1.31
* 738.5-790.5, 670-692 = 1.33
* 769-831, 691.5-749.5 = 0.93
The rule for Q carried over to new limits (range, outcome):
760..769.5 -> 334.3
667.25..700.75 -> 336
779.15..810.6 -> 341.9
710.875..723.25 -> 370.5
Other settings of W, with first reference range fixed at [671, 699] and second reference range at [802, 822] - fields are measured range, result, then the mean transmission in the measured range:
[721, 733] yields -3.5 keV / 347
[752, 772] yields -3.5 keV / 331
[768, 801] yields -3.8 keV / 322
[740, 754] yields -2.9 keV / 333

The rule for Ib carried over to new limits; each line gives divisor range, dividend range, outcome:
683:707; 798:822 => 1.16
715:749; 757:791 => 0.94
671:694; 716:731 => 1.45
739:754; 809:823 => 0.89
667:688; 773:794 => 1.18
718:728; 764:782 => 0.92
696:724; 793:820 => 0.90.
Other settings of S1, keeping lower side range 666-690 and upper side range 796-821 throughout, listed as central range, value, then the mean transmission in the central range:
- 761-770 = -0.9 keV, 323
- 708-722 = -4.0 keV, 355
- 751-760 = -1.5 keV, 338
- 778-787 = -0.7 keV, 321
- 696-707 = -2.5 keV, 334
